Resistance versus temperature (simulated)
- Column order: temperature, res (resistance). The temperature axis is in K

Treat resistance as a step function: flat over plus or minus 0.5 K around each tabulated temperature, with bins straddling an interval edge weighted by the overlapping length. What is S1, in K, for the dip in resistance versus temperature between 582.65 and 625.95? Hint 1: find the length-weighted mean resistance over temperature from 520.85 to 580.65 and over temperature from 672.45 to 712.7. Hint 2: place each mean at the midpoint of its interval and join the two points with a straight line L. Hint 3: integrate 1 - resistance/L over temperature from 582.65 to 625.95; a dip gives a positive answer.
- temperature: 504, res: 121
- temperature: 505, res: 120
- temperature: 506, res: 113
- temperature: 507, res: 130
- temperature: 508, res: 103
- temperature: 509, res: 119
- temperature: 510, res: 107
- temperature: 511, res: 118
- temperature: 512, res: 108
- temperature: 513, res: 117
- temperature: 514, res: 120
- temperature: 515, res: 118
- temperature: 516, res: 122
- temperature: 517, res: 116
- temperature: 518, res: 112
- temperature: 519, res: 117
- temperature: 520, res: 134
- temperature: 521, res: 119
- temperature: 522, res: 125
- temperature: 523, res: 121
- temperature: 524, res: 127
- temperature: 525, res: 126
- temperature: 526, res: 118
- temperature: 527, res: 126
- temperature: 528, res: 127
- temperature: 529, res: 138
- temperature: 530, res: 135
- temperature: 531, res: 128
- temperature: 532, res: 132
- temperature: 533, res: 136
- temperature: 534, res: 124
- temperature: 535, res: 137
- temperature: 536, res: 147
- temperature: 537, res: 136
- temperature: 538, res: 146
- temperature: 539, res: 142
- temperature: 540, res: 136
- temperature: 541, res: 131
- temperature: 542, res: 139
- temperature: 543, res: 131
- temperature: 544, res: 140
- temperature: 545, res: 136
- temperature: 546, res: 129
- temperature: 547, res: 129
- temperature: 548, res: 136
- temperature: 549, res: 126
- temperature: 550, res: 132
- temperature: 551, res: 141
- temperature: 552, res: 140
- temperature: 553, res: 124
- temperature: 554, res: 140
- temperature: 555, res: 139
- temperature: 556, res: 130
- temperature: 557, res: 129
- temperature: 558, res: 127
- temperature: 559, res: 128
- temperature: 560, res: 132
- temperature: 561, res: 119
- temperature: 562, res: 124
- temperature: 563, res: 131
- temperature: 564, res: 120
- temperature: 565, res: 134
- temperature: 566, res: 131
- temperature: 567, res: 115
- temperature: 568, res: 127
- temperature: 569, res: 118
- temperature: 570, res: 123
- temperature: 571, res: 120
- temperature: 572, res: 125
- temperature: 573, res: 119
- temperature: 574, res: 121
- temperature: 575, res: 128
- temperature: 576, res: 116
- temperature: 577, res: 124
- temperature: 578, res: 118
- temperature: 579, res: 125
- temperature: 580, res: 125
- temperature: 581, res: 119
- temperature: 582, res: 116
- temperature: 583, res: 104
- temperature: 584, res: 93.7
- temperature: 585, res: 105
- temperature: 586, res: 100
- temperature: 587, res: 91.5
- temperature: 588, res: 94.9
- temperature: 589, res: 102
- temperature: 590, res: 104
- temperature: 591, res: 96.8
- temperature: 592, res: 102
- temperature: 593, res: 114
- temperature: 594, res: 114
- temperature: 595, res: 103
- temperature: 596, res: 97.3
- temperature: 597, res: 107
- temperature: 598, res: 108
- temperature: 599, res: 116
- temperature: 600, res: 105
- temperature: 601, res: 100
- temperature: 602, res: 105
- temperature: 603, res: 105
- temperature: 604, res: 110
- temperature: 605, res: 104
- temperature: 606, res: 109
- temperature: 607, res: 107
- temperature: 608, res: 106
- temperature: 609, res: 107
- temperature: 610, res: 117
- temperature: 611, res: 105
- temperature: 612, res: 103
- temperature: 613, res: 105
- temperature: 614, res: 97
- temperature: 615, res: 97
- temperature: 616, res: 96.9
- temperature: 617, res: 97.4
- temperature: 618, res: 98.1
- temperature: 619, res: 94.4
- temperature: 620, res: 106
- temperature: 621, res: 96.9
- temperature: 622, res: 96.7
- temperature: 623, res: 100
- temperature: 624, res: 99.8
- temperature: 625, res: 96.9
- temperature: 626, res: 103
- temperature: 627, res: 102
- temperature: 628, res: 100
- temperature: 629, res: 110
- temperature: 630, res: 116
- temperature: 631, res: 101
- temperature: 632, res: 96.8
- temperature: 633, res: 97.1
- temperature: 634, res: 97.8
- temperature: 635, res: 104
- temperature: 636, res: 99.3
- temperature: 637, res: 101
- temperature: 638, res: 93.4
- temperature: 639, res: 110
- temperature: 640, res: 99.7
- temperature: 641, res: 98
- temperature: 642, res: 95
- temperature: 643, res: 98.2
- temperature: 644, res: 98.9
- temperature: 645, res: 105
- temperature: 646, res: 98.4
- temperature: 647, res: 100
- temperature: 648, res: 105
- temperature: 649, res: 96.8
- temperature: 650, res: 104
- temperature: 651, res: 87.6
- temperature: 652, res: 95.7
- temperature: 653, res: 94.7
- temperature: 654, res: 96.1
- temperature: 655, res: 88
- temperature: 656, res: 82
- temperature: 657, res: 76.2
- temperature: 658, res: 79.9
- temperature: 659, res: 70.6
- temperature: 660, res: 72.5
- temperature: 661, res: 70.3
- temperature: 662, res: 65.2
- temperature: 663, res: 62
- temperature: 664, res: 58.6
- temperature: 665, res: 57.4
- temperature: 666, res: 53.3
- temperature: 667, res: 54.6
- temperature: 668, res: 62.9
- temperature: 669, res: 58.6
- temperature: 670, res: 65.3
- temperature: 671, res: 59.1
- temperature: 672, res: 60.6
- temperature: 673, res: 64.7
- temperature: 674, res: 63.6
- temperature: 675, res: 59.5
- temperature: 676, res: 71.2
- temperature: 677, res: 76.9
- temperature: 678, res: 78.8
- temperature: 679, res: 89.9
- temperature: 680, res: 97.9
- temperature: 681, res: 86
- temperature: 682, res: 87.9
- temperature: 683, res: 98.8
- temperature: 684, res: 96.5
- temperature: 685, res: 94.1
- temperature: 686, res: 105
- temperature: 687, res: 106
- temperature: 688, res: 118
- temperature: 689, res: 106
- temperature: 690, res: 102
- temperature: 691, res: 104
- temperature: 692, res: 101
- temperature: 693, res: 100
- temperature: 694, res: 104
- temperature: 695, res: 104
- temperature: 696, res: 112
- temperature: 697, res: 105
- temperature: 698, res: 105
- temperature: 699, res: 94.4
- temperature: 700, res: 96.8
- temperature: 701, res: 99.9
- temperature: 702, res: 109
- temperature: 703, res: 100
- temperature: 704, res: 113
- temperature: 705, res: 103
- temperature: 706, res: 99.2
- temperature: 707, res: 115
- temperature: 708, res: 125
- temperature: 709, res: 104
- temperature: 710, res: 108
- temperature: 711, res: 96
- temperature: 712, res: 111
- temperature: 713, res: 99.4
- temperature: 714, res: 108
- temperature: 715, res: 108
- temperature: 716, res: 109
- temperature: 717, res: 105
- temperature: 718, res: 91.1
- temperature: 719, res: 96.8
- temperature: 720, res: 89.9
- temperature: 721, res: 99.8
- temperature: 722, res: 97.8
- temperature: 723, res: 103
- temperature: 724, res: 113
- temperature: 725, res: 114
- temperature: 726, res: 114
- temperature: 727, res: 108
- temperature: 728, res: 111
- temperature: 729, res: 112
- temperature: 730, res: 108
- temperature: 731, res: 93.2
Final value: 5.4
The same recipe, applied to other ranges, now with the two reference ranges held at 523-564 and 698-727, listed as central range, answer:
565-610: 4.9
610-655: 6.7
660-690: 9.0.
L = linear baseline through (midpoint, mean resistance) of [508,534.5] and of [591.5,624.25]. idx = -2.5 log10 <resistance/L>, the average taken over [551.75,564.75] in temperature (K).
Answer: -0.132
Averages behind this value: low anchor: 122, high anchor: 104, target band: 129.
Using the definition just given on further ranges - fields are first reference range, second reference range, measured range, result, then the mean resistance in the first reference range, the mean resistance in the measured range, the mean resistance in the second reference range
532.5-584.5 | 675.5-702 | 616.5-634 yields 0.122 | 128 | 101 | 97.9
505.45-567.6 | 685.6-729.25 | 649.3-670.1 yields 0.439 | 128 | 74.5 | 105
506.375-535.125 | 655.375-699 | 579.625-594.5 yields 0.004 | 123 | 105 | 82.6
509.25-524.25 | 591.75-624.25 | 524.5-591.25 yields -0.120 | 119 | 125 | 104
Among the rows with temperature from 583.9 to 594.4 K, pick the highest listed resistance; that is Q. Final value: 114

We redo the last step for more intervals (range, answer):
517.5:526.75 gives 134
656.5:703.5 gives 118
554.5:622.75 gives 139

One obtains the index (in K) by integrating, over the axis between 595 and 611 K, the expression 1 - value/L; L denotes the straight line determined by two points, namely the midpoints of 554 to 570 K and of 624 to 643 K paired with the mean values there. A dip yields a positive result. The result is 0.78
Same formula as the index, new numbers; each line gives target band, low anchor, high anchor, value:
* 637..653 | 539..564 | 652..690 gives -1.6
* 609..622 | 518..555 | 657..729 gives 1.2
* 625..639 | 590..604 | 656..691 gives -1.3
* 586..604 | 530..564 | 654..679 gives 0.5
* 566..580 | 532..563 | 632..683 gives 0.0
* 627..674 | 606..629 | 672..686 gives 3.0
